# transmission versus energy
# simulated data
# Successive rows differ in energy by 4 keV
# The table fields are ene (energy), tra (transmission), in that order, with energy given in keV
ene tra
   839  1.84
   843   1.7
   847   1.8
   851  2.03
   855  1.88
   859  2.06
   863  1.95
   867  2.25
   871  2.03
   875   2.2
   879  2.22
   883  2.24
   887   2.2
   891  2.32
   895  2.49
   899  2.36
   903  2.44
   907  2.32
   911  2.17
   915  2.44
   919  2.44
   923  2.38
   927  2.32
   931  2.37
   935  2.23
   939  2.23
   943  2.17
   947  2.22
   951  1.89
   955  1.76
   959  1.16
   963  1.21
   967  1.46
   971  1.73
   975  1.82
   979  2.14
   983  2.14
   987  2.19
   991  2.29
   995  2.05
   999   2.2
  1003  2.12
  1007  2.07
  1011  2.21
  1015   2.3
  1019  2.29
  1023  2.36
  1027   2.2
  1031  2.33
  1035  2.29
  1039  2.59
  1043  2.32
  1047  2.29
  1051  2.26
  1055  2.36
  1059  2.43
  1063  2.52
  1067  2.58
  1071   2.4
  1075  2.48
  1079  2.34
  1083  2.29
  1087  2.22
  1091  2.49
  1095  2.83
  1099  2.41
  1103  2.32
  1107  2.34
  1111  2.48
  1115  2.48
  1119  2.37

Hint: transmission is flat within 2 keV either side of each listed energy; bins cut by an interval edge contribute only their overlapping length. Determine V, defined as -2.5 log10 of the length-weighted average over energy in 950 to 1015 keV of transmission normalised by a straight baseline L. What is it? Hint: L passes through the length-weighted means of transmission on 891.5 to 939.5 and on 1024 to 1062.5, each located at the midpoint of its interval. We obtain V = 0.22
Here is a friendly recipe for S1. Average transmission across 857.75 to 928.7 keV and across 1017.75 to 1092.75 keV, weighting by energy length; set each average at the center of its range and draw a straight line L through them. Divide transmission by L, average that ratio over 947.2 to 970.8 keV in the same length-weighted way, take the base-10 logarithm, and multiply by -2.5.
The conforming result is 0.42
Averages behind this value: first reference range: 2.27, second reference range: 2.37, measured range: 1.57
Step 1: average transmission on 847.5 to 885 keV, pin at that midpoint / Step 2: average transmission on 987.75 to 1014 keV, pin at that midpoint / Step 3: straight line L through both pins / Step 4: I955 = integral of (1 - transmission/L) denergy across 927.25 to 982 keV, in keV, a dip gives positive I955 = 6.2 keV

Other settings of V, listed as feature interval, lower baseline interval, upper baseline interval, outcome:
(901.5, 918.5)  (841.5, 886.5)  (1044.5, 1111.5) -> -0.11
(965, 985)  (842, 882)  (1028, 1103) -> 0.20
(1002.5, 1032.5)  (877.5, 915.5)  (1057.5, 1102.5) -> 0.08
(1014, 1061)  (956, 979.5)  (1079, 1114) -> -0.16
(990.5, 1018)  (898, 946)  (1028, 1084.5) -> 0.09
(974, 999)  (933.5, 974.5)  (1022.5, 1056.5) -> -0.06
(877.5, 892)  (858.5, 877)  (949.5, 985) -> -0.11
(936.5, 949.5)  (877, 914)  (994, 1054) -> 0.05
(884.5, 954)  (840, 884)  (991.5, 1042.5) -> -0.09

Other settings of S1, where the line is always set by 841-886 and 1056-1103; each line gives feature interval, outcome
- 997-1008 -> 0.08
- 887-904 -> -0.14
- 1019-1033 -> 0.02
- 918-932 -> -0.11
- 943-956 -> 0.10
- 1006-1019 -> 0.05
